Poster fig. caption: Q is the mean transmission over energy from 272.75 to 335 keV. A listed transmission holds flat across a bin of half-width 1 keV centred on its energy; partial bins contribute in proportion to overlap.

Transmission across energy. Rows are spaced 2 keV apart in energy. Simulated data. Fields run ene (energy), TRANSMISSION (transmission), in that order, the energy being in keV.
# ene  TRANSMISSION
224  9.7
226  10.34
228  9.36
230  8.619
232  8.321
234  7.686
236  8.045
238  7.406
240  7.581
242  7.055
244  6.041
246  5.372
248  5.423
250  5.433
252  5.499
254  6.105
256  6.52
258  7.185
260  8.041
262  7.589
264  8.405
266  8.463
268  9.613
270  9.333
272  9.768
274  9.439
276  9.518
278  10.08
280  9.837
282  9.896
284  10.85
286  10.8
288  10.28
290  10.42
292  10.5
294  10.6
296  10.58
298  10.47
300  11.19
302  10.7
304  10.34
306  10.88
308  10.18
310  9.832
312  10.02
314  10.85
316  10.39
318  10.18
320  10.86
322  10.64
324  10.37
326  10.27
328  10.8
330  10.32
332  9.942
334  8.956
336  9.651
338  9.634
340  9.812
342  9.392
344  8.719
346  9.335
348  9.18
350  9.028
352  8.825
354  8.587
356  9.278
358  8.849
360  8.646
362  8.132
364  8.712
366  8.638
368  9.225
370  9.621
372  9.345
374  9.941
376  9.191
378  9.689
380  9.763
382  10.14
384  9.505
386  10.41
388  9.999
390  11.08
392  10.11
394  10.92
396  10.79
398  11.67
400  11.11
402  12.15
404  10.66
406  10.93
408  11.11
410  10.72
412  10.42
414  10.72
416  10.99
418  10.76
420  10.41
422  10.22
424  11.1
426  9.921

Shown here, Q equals 10.3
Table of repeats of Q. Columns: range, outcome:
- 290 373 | 9.8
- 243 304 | 8.82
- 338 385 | 9.21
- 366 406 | 10.3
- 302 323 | 10.4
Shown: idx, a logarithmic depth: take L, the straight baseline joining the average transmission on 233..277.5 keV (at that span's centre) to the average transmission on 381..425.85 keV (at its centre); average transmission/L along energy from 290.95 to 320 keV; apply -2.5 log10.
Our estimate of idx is -0.21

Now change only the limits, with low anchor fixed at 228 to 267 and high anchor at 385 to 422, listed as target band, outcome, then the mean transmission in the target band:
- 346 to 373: 0.097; 8.94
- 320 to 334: -0.147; 10.3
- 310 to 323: -0.189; 10.4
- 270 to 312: -0.249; 10.3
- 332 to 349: -0.005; 9.37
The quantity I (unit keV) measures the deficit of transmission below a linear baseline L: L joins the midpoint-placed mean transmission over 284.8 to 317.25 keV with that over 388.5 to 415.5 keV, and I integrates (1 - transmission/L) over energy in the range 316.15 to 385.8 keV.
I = 7.7 keV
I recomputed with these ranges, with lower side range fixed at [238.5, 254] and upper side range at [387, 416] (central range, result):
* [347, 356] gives 0.4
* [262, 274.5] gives -4.1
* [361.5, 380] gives 1.3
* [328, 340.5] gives -1.4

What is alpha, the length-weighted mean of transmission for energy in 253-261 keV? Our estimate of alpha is 6.96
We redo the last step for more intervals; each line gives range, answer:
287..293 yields 10.4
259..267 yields 8.12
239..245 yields 6.89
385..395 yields 10.5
